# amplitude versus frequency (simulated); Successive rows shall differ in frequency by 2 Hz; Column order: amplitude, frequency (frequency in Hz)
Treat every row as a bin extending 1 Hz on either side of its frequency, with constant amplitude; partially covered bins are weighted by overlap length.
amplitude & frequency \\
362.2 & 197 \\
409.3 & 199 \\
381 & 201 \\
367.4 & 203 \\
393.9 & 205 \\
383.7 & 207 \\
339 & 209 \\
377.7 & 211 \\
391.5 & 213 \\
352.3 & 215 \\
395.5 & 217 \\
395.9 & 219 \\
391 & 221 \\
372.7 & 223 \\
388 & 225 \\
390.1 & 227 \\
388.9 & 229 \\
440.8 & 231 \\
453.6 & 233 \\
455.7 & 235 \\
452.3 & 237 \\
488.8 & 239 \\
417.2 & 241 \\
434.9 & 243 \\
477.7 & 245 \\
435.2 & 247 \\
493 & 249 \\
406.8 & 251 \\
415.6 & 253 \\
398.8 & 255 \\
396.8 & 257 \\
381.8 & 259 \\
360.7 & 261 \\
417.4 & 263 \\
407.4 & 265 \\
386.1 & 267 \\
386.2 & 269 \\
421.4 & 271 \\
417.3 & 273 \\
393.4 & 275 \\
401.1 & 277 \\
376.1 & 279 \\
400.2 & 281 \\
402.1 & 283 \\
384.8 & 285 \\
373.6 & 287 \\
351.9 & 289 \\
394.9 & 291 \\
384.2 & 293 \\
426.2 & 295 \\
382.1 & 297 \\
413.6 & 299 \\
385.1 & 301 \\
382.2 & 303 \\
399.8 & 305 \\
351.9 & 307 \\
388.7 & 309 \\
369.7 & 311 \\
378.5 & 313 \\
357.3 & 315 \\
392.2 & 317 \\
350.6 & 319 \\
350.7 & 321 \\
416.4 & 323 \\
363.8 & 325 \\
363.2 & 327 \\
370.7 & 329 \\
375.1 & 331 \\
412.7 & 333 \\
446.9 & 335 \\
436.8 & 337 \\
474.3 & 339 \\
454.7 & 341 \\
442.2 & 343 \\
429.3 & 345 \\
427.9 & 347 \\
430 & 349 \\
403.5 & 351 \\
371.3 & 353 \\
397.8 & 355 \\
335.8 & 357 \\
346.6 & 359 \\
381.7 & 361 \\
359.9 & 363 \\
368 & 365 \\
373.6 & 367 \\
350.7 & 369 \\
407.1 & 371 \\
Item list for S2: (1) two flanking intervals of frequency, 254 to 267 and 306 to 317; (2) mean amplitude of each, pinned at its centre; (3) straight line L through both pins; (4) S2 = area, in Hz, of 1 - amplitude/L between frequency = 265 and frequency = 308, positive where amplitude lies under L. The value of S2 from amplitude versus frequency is -1.1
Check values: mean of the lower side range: 393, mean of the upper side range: 371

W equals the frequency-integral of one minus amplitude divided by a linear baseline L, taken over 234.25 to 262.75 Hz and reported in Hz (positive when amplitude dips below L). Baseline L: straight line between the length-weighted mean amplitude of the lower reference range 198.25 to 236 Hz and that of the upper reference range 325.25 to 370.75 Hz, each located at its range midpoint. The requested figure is -2.5 Hz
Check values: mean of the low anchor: 393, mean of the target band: 429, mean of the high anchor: 397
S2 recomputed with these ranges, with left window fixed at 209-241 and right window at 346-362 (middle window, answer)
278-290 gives 0.49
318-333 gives 0.70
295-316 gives 0.61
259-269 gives 0.24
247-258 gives -0.56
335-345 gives -1.55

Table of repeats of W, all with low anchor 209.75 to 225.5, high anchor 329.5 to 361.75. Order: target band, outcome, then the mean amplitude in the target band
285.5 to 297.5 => 0.4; 386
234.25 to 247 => -2.2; 453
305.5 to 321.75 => 1.4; 369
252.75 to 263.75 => -0.1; 393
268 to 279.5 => -0.2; 400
